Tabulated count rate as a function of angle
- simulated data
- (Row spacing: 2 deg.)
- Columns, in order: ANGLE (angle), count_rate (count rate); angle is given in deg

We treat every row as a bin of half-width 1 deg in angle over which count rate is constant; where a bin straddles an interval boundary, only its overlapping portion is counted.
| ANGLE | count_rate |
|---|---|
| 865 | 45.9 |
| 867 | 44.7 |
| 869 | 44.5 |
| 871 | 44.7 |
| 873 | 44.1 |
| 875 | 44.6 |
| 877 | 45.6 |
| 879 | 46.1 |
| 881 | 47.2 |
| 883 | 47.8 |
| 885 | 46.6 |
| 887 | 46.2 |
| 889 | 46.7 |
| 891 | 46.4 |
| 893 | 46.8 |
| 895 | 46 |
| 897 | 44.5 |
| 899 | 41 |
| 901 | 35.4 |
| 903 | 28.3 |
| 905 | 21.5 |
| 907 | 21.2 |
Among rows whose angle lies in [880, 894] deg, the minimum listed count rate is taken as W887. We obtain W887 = 46.2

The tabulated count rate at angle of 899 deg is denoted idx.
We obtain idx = 41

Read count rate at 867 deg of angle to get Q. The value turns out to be 44.7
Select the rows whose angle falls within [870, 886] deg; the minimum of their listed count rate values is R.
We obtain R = 44.1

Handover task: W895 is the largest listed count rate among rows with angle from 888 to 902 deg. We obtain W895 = 46.8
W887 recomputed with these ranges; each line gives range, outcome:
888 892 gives 46.4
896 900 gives 41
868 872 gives 44.5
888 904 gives 28.3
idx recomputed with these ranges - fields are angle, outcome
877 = 45.6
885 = 46.6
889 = 46.7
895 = 46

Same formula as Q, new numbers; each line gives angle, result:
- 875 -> 44.6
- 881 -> 47.2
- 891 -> 46.4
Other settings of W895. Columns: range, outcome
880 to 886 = 47.8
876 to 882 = 47.2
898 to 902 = 41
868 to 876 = 44.7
